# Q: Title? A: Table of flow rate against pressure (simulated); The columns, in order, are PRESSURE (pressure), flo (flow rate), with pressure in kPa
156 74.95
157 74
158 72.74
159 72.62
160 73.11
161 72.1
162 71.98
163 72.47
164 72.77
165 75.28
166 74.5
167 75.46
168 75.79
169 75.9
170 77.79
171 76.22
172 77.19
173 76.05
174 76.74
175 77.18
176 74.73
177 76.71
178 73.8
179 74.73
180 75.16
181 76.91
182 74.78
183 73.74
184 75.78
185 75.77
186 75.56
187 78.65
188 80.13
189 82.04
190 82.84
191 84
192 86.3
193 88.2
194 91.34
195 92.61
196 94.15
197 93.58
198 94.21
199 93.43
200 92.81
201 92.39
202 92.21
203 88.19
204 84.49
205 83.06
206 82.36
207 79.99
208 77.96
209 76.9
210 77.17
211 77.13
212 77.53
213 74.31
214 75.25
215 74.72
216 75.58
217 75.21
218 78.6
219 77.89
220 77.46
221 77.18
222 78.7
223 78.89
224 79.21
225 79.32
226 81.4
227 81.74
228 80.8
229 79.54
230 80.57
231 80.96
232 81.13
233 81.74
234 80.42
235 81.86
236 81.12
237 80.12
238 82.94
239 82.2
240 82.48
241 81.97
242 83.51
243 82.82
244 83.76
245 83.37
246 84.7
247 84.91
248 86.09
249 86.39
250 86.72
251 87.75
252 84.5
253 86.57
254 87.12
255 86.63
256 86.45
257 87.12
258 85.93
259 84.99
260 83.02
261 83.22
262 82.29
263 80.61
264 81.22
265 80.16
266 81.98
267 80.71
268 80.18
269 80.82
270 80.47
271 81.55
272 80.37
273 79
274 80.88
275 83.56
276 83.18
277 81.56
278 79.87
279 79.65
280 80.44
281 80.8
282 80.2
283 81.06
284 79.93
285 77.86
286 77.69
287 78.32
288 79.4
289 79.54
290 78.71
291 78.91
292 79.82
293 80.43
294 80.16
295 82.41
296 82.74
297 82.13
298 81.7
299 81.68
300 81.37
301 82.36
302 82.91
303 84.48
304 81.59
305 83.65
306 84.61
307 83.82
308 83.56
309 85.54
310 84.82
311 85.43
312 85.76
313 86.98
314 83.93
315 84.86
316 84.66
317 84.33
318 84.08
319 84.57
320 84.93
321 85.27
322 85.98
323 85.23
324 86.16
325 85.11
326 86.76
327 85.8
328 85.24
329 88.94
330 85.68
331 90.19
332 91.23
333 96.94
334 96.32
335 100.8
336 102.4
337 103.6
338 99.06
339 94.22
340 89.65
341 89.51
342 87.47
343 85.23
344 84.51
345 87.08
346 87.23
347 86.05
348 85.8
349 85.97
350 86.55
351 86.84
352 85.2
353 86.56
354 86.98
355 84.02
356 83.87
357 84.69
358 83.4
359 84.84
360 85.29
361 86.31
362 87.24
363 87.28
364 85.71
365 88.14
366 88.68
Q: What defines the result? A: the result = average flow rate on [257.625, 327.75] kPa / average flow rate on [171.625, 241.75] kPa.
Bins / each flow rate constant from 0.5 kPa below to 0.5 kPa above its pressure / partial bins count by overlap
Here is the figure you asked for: 1.02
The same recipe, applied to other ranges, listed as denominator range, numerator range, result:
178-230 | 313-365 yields 1.08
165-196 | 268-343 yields 1.07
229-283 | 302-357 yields 1.06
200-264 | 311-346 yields 1.08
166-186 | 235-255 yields 1.11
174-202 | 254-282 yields 0.99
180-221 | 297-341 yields 1.07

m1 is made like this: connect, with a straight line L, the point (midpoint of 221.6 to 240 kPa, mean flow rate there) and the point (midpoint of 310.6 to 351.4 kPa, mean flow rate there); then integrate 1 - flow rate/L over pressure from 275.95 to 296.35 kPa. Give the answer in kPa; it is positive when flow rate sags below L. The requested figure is 1.2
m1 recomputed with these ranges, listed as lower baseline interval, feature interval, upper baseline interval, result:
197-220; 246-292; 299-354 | 1.4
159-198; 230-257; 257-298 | -1.2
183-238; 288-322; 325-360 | 1.5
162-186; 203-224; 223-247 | 0.3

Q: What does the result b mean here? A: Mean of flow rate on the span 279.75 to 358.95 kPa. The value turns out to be 85.4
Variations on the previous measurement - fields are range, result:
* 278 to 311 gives 81.4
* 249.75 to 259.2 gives 86.4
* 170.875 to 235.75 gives 80.8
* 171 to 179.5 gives 75.9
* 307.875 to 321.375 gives 84.9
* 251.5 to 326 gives 82.6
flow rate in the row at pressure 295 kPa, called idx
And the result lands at 82.41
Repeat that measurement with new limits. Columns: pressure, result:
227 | 81.74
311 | 85.43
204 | 84.49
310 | 84.82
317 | 84.33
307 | 83.82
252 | 84.5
